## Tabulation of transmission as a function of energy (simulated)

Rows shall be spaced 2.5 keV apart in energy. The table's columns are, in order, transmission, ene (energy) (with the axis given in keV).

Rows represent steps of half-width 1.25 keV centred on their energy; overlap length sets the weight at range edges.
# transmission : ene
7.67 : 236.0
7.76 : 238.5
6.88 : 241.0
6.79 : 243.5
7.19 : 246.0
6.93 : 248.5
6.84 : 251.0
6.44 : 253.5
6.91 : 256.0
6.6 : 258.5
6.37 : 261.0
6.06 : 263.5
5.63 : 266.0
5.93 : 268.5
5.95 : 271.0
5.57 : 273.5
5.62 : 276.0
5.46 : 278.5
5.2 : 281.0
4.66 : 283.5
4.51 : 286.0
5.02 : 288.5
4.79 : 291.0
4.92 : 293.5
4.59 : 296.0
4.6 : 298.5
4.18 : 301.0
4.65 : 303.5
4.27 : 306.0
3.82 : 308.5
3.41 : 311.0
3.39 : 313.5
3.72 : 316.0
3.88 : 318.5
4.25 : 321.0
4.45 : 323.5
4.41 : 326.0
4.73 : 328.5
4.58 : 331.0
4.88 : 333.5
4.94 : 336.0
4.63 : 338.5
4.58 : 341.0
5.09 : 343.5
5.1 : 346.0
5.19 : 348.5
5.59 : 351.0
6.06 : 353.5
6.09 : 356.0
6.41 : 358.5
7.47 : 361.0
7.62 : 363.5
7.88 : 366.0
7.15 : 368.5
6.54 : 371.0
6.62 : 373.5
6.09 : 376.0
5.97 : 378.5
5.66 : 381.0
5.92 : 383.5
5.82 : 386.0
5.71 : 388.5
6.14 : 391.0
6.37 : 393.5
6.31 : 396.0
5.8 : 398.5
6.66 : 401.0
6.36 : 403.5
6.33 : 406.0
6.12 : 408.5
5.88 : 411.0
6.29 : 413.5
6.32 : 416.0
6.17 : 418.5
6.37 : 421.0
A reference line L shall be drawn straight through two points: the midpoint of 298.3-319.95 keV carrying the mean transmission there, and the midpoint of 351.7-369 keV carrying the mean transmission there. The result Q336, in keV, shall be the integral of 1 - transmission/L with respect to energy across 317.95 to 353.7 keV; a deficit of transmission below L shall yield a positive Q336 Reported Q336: 4.41 keV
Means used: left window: 3.96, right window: 6.9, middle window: 4.81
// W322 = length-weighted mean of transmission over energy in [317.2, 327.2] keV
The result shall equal 4.24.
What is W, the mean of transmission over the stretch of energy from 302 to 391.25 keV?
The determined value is 5.34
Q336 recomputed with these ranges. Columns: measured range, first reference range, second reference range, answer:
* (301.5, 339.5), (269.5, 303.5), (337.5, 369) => 8.8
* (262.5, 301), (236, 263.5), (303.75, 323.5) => 1.3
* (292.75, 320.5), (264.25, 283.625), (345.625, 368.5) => 8.4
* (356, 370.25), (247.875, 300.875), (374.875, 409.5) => -2.9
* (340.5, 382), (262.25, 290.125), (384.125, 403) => -2.0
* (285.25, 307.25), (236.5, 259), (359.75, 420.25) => 7.0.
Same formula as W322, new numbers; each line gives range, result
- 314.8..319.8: 3.81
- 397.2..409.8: 6.25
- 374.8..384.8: 5.91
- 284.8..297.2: 4.77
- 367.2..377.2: 6.61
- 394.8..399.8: 6.06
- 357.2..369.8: 7.3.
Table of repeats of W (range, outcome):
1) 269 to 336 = 4.62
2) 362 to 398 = 6.41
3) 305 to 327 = 3.95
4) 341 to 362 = 5.78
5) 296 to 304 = 4.48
